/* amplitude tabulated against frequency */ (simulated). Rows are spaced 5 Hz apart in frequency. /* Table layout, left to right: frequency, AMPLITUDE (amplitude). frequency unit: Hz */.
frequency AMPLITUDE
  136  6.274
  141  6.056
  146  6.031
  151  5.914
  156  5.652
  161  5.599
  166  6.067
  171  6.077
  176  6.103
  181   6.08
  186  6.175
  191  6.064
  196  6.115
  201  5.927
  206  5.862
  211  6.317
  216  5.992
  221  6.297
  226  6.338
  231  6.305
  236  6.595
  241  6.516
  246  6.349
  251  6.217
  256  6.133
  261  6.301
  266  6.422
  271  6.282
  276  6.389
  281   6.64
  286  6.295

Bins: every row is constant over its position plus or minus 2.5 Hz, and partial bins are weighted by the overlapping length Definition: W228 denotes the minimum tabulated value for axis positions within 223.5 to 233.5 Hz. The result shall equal 6.305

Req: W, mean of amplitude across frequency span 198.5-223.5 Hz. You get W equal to 6.08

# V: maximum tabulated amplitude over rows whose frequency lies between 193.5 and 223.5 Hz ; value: 6.317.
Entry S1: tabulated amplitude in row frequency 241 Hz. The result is 6.516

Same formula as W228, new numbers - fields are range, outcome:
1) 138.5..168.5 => 5.599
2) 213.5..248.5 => 5.992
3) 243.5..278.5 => 6.133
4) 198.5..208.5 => 5.862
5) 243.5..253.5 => 6.217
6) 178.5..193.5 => 6.064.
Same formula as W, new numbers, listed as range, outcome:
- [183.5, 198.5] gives 6.12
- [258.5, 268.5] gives 6.36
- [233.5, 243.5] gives 6.56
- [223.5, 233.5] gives 6.32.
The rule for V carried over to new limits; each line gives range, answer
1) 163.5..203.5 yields 6.175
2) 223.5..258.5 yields 6.595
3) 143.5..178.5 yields 6.103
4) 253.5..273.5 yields 6.422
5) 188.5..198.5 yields 6.115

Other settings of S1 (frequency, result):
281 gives 6.64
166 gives 6.067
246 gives 6.349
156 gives 5.652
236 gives 6.595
